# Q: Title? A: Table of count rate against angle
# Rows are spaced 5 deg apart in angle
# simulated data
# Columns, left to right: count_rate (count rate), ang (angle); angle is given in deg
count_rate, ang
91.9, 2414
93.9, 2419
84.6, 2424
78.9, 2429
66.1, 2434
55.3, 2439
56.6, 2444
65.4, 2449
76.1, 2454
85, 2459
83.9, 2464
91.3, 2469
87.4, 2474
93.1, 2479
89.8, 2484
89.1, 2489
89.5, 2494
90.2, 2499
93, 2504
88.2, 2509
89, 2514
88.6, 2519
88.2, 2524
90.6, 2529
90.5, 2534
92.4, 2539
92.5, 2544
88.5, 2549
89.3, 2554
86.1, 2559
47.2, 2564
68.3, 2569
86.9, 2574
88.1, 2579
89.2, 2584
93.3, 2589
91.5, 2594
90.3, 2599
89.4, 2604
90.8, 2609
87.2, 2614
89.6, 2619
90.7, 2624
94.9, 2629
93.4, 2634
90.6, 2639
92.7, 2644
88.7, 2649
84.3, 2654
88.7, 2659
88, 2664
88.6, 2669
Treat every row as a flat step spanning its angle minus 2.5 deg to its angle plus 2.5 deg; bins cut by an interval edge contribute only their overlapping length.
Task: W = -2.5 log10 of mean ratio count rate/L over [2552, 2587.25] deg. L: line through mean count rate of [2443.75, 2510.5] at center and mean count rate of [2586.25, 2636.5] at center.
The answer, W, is 0.126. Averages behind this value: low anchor 85.1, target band 79.5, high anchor 91.1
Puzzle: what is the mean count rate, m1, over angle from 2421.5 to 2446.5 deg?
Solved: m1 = 68.3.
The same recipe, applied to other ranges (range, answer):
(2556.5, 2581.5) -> 75.3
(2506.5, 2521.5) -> 88.6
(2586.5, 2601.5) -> 91.7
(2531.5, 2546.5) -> 91.8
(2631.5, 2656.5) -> 89.9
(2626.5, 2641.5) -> 93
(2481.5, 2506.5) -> 90.3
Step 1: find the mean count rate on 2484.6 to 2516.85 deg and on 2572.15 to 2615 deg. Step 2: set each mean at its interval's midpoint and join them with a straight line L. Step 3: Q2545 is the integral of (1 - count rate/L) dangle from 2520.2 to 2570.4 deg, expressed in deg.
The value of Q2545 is 3.34 deg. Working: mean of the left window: 89.8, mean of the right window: 89.8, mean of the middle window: 83.8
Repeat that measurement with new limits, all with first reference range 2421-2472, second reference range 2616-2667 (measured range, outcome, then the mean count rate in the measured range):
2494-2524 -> -3.8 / 89.6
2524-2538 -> -1.5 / 90.3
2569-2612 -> -1.3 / 88.6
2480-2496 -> -2.4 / 89.8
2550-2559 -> -0.5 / 88.3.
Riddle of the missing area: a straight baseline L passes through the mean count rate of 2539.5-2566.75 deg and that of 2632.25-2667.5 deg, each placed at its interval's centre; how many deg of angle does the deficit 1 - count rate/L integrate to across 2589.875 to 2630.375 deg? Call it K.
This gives -2.1 deg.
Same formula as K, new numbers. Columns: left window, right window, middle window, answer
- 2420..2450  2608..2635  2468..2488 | -4.3 deg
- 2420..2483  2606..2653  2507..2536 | -2.2 deg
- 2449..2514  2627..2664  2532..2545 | -0.5 deg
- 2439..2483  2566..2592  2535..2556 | -2.0 deg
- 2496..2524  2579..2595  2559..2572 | 3.8 deg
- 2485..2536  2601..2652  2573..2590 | 0.2 deg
